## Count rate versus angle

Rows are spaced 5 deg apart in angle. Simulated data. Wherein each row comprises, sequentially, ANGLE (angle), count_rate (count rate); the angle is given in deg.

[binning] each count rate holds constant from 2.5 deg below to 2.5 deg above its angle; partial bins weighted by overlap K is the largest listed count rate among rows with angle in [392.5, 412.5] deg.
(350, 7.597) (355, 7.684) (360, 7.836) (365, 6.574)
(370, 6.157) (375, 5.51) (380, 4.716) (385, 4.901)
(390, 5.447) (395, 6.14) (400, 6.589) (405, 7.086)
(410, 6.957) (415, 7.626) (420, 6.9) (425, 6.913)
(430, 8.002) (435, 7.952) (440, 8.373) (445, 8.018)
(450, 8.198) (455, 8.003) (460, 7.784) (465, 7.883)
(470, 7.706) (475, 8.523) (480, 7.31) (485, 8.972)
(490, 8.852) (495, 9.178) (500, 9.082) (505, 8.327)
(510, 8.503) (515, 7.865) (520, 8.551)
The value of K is 7.086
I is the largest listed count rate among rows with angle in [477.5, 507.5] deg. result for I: 9.178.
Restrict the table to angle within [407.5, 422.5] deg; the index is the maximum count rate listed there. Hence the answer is 7.626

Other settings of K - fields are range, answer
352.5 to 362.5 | 7.836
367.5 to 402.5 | 6.589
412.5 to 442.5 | 8.373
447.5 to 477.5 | 8.523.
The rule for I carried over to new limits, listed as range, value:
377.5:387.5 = 4.901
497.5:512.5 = 9.082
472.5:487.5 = 8.972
